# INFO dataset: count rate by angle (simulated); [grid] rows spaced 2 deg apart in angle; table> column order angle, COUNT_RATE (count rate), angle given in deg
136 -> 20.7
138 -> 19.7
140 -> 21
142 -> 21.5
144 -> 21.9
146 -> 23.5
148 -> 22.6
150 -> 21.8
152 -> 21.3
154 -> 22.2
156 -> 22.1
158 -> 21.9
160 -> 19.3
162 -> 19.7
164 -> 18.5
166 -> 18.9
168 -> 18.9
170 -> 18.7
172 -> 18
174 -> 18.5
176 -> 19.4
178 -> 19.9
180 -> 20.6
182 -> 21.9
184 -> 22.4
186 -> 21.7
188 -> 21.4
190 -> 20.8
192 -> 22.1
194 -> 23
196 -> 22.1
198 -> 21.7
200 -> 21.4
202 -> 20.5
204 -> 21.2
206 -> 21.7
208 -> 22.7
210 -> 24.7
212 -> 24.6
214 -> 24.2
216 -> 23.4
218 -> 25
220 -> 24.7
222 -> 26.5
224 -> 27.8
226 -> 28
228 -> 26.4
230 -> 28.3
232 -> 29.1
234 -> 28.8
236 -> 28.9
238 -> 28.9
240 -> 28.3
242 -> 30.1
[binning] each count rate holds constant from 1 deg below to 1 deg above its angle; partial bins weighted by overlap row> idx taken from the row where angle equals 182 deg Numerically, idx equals 21.9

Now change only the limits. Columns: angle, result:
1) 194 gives 23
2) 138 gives 19.7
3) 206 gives 21.7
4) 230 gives 28.3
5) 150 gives 21.8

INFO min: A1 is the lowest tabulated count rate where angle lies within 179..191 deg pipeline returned 20.6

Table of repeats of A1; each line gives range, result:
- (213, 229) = 23.4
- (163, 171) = 18.5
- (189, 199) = 20.8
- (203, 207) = 21.2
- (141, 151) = 21.5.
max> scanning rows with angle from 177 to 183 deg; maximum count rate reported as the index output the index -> 21.9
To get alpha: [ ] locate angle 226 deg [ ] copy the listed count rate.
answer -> 28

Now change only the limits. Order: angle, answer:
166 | 18.9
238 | 28.9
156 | 22.1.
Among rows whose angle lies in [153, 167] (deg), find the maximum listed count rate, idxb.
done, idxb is 22.2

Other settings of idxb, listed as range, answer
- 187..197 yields 23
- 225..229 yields 28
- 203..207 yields 21.7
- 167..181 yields 20.6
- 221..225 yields 27.8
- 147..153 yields 22.6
